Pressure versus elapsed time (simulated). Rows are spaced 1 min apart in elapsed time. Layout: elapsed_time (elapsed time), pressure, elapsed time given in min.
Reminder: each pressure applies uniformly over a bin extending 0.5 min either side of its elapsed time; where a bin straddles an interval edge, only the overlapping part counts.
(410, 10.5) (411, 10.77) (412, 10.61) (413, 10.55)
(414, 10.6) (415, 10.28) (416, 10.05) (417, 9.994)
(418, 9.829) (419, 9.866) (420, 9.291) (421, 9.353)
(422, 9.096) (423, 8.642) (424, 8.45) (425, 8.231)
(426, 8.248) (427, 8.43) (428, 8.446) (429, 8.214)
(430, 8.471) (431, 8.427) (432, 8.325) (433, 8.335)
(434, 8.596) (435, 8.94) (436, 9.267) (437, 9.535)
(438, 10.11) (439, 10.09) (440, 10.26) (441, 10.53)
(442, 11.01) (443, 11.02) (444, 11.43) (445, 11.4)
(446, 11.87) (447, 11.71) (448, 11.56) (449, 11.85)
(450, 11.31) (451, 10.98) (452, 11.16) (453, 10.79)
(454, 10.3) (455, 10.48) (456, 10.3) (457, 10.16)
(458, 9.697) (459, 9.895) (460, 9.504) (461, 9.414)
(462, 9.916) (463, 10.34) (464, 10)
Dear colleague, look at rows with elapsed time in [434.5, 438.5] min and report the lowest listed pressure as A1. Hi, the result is 8.94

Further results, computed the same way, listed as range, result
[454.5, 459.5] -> 9.697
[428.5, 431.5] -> 8.214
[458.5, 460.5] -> 9.504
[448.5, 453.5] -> 10.79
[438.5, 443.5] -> 10.09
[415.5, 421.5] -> 9.291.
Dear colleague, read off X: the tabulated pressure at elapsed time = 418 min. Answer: 9.829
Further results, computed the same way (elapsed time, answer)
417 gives 9.994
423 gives 8.642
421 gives 9.353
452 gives 11.16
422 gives 9.096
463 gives 10.34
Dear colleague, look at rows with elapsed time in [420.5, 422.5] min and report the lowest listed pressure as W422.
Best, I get 9.096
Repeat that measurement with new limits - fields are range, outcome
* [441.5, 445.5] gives 11.01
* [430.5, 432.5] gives 8.325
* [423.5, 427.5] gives 8.231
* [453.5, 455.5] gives 10.3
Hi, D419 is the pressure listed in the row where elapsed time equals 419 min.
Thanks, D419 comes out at 9.866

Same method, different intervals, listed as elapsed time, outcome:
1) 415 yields 10.28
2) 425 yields 8.231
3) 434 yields 8.596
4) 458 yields 9.697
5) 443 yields 11.02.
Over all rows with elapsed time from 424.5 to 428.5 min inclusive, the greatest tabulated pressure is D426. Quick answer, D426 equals 8.446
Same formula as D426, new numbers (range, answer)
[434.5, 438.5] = 10.11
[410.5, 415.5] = 10.77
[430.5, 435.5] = 8.94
